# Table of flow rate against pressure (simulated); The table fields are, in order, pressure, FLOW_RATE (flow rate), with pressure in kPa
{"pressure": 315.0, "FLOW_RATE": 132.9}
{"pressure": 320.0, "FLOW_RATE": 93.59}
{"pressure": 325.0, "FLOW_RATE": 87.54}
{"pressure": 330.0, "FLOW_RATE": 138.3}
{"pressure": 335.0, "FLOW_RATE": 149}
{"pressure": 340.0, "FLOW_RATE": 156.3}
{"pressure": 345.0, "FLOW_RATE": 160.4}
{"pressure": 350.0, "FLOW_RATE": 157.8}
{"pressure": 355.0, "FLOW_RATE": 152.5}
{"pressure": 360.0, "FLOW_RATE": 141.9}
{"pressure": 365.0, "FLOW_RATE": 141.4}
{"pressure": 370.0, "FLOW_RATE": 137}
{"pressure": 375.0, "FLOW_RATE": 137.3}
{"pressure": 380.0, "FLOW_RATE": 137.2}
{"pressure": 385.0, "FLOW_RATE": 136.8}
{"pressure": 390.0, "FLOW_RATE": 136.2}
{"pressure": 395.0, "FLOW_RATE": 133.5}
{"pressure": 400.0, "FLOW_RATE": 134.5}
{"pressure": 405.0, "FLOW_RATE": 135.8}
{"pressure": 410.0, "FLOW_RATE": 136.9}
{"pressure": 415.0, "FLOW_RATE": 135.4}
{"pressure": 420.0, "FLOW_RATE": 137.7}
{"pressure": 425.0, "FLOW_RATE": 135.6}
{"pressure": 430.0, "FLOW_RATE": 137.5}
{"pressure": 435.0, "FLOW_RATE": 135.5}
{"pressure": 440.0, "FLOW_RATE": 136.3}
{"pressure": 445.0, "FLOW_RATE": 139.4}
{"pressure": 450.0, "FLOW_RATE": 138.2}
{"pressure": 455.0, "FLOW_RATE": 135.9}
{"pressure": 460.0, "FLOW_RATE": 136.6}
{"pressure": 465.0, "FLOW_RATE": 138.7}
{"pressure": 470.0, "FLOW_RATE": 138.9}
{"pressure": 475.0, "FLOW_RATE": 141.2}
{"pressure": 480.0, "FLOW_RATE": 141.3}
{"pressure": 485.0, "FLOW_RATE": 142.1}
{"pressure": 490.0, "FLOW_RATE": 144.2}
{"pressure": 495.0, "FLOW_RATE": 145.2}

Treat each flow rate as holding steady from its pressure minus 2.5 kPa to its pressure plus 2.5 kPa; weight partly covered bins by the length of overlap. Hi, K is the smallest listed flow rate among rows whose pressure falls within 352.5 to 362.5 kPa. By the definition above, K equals 141.9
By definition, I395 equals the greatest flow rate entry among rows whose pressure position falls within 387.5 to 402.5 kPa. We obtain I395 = 136.2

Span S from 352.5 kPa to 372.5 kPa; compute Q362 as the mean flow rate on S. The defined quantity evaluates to 143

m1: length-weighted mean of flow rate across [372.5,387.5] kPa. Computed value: 137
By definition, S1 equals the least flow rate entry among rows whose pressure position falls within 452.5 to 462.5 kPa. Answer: 135.9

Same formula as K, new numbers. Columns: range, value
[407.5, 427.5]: 135.4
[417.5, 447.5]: 135.5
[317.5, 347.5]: 87.54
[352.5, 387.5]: 136.8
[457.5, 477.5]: 136.6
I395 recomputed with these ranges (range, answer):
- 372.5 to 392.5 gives 137.3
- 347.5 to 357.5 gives 157.8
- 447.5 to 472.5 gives 138.9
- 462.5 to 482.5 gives 141.3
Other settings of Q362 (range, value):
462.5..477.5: 140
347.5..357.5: 155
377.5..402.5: 136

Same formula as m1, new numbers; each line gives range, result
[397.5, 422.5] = 136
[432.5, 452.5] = 137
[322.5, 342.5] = 133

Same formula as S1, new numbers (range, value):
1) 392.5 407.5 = 133.5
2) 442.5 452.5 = 138.2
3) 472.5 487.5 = 141.2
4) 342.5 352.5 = 157.8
